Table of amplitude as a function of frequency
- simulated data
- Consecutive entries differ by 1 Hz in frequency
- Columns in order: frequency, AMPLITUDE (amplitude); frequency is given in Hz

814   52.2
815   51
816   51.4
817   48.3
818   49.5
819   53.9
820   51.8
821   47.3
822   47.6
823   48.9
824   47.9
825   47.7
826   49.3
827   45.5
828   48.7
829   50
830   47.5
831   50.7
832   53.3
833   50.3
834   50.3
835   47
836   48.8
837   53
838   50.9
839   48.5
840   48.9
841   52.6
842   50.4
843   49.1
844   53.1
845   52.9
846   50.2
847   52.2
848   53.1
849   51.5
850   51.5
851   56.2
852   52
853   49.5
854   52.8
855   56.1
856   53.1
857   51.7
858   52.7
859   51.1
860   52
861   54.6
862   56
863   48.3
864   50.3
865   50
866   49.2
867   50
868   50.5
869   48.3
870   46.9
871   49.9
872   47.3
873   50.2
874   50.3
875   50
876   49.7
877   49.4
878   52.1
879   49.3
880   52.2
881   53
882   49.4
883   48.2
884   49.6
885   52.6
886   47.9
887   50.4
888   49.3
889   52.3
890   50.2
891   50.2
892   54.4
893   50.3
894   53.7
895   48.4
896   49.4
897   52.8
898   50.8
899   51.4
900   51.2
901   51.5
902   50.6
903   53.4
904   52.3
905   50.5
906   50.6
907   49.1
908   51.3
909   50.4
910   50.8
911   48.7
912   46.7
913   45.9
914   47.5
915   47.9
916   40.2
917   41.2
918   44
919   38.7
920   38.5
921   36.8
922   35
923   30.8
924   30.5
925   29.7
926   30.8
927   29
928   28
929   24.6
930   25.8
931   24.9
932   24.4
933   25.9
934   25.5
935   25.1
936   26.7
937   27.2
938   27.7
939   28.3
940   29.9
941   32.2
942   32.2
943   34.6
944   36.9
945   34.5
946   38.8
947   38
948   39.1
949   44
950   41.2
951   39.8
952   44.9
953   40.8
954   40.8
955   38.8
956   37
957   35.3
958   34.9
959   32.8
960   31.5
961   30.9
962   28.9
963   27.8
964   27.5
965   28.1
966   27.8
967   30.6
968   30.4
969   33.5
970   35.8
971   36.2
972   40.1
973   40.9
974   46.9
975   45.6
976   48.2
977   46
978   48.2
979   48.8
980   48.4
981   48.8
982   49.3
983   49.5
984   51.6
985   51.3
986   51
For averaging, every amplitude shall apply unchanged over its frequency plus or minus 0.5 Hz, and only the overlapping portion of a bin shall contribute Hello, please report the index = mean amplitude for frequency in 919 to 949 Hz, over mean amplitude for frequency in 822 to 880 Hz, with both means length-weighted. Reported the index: 0.6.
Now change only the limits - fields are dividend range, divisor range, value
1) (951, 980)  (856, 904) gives 0.74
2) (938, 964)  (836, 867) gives 0.69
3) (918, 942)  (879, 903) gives 0.58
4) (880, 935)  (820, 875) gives 0.87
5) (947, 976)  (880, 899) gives 0.72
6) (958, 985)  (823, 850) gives 0.78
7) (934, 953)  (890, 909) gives 0.67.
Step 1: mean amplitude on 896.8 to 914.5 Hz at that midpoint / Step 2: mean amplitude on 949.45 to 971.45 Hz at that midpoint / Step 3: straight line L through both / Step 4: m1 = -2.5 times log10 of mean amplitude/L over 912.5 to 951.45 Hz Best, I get 0.24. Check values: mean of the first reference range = 50.3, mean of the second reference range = 34.3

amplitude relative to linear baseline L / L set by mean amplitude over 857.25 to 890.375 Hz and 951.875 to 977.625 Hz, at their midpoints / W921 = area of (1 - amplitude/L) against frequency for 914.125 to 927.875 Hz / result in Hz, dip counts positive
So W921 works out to 2.1 Hz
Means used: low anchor 50.4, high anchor 36.2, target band 36.5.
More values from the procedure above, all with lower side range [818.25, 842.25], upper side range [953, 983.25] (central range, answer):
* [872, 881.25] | -0.94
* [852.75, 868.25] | -1.54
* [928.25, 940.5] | 4.38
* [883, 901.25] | -2.59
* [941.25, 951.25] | 0.58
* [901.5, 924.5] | -1.06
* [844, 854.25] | -0.89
